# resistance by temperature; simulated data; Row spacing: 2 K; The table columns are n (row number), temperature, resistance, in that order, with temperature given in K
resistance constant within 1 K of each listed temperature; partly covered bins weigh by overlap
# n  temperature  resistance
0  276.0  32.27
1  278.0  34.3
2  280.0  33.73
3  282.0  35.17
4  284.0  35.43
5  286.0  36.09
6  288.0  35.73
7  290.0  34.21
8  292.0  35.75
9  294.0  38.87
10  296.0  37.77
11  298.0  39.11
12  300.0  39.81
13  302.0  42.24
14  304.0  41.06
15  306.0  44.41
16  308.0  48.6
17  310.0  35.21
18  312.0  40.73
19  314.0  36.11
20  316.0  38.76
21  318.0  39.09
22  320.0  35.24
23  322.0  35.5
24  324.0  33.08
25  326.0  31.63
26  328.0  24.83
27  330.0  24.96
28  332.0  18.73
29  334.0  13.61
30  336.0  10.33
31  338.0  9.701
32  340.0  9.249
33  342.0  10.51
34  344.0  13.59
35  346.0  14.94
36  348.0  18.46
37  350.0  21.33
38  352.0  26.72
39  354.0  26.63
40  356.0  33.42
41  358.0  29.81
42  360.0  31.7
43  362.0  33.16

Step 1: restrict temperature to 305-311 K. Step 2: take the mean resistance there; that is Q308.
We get 42.7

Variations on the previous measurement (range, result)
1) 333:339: 11.2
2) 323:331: 28.6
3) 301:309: 44.1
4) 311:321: 38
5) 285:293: 35.4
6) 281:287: 35.6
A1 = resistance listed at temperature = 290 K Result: 34.21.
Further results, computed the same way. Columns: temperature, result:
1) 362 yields 33.16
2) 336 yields 10.33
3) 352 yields 26.72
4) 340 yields 9.249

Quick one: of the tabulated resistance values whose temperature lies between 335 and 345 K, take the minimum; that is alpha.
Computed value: 9.249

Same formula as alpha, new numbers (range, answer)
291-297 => 35.75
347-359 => 18.46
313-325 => 33.08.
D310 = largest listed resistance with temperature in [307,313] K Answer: 48.6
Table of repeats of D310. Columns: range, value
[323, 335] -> 33.08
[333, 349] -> 18.46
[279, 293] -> 36.09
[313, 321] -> 39.09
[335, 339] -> 10.33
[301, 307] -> 44.41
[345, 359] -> 33.42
